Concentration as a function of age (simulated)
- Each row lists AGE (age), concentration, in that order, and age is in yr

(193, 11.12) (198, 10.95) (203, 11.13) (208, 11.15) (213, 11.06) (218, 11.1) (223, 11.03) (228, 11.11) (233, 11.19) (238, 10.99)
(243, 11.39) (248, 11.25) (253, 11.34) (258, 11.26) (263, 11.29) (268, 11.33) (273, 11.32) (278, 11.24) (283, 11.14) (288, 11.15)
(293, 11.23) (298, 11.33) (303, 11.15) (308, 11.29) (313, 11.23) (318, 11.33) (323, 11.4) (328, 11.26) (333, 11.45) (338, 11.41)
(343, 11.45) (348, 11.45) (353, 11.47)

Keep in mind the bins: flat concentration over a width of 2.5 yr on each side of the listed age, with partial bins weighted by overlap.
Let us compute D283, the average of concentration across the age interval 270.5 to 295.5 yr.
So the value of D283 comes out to 11.2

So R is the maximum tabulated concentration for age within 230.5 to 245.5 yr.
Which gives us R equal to 11.39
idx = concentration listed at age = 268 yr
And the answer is 11.33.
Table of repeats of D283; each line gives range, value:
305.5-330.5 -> 11.3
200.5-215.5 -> 11.1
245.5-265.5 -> 11.3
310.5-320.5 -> 11.3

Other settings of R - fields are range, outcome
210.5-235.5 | 11.19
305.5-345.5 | 11.45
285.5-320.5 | 11.33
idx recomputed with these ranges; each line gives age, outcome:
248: 11.25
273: 11.32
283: 11.14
